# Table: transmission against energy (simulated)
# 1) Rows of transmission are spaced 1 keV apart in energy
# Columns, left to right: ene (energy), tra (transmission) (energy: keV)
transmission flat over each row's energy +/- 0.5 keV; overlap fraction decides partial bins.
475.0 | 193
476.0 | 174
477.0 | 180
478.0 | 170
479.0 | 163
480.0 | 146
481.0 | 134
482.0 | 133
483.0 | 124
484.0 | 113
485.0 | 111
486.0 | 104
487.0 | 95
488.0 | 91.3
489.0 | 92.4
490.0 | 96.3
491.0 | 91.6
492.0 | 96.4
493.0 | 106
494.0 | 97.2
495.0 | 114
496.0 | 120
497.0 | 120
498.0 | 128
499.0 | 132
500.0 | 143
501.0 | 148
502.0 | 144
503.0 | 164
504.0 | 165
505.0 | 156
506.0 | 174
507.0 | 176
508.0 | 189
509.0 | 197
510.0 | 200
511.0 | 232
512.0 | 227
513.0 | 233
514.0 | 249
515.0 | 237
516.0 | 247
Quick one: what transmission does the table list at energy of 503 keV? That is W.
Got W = 164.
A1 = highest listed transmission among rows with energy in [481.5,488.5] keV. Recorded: 133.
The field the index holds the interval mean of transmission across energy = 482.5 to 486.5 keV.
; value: 113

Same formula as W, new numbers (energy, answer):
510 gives 200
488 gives 91.3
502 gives 144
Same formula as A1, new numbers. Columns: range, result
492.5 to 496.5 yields 120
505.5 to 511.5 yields 232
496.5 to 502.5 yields 148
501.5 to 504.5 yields 165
